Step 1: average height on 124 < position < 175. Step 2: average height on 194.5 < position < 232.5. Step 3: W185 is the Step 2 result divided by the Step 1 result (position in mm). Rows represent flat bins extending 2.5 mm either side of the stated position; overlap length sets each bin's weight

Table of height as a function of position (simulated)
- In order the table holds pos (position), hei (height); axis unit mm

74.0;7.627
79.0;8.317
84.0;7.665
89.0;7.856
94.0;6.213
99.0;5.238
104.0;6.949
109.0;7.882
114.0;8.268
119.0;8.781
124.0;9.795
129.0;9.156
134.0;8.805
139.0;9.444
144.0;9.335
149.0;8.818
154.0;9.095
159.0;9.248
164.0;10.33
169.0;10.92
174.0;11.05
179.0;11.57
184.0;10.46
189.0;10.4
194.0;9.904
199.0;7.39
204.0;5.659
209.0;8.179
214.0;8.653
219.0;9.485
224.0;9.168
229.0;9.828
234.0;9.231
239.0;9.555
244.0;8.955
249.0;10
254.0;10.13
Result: 0.88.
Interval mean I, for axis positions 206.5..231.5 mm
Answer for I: 9.06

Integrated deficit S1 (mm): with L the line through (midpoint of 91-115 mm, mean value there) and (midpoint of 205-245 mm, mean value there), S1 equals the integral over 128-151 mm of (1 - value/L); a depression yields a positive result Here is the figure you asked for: -4.99 mm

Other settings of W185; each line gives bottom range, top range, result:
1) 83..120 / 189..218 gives 1.13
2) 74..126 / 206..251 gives 1.20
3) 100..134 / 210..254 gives 1.12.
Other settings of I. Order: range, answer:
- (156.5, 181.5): 10.6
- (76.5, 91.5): 7.95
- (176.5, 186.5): 11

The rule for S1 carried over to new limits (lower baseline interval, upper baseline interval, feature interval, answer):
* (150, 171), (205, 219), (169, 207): -2.17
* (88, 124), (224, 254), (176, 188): -3.18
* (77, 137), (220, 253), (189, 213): 2.49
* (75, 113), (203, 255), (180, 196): -3.58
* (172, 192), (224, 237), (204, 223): 2.93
